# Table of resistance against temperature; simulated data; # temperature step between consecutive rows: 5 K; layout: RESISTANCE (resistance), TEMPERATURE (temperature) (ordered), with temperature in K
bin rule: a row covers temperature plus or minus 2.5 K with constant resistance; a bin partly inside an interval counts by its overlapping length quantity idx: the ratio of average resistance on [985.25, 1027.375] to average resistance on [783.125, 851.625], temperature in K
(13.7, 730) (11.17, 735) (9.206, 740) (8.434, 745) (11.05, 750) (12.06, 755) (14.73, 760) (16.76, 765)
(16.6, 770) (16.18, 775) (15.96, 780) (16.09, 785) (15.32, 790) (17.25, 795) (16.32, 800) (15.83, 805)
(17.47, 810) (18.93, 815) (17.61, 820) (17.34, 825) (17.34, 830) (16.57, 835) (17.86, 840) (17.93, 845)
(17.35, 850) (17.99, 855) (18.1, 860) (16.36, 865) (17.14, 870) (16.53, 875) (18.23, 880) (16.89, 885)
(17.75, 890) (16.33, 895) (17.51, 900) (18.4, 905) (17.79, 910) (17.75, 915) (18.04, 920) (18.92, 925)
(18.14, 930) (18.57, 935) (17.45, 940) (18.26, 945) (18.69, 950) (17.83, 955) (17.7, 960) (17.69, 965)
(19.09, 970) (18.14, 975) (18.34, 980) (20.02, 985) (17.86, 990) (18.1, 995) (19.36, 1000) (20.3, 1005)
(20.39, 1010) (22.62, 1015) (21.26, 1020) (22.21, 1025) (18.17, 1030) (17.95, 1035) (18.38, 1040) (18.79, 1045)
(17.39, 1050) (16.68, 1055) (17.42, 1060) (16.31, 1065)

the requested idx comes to 1.2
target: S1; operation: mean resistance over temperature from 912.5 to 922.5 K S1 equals 17.9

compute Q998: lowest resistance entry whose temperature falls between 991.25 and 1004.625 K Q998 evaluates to 18.1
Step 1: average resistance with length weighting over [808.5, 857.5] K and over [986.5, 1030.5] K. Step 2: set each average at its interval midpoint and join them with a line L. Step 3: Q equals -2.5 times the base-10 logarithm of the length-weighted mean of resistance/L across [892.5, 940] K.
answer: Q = 0.05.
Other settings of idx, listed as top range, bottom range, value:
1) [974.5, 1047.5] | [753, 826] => 1.20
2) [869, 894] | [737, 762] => 1.57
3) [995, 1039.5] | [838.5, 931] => 1.14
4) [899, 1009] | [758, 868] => 1.09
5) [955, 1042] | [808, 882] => 1.10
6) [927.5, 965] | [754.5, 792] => 1.15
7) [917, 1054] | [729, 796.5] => 1.36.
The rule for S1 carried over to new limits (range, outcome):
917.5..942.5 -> 18.2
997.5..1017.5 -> 20.7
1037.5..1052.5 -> 18.2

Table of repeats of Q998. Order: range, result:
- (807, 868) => 16.36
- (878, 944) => 16.33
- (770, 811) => 15.32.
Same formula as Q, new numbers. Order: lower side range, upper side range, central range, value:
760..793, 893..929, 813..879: -0.03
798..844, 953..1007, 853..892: 0.02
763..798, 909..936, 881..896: 0.04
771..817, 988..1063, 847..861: -0.03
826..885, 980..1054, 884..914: 0.03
